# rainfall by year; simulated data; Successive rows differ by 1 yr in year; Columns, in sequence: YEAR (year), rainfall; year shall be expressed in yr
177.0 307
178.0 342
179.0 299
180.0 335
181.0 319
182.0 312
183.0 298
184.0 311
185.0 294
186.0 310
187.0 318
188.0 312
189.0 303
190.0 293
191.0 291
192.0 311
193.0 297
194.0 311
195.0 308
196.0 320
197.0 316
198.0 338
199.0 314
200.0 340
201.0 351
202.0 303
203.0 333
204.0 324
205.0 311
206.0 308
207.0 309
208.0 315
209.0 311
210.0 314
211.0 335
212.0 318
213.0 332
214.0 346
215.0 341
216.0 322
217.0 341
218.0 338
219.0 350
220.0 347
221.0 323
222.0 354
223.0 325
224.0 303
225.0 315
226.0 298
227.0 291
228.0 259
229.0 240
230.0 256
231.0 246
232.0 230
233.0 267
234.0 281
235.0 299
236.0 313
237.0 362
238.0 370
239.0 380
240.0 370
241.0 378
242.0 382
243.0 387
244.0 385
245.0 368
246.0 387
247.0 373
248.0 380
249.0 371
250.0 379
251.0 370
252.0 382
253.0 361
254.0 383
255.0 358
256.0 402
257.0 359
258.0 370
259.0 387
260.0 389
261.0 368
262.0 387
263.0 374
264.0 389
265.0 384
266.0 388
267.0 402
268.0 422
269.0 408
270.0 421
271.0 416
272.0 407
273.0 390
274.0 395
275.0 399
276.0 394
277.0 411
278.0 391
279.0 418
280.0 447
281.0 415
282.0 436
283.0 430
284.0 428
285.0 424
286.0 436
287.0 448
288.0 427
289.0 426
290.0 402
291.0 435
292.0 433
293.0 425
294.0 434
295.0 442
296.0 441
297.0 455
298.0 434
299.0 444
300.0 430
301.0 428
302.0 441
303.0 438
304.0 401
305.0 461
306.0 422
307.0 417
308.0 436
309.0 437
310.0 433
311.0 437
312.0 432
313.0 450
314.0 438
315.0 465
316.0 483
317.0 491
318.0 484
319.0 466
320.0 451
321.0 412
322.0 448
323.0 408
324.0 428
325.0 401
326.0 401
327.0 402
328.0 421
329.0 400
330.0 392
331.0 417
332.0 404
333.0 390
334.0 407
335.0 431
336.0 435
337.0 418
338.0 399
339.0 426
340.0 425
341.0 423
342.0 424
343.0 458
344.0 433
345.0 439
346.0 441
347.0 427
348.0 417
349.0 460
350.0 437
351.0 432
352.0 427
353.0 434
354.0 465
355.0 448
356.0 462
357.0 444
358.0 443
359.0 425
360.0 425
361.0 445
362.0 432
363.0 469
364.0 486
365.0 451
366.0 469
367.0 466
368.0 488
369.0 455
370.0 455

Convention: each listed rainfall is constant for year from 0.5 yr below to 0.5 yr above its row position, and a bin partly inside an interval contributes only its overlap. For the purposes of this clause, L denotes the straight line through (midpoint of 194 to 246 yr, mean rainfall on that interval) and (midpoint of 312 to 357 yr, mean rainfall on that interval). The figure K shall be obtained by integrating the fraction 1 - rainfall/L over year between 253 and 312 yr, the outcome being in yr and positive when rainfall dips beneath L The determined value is -4.8 yr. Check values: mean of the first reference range 323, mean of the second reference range 432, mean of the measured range 414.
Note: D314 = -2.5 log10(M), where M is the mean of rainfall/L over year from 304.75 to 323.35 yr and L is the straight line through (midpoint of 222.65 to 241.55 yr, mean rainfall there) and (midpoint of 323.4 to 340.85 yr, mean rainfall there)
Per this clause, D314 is -0.139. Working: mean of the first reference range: 304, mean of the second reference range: 412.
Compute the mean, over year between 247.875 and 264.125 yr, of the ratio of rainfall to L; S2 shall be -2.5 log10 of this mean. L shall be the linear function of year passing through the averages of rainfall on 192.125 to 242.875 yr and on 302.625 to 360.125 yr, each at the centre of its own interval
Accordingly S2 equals -0.06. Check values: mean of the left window 319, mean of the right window 432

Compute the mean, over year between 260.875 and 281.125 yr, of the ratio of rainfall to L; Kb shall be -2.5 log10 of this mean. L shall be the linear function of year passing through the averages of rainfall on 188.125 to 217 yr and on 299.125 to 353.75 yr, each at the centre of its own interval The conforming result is -0.06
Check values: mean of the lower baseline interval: 319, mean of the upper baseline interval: 431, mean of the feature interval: 402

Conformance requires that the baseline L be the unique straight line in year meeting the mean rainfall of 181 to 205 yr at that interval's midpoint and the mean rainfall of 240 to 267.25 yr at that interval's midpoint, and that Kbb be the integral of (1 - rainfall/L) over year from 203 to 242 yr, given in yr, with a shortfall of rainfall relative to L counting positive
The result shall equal 3.11 yr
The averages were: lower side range 313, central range 317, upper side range 379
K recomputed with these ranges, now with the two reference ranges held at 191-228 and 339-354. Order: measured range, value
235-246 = -0.6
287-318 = -3.1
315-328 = -0.8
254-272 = -1.2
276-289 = -1.5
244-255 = -0.6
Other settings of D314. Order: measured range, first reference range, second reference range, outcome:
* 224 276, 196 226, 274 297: 0.06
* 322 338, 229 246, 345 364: 0.02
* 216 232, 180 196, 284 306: 0.15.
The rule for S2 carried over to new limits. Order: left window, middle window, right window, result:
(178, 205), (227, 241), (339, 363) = 0.16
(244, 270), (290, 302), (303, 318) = -0.02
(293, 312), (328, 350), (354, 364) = 0.05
